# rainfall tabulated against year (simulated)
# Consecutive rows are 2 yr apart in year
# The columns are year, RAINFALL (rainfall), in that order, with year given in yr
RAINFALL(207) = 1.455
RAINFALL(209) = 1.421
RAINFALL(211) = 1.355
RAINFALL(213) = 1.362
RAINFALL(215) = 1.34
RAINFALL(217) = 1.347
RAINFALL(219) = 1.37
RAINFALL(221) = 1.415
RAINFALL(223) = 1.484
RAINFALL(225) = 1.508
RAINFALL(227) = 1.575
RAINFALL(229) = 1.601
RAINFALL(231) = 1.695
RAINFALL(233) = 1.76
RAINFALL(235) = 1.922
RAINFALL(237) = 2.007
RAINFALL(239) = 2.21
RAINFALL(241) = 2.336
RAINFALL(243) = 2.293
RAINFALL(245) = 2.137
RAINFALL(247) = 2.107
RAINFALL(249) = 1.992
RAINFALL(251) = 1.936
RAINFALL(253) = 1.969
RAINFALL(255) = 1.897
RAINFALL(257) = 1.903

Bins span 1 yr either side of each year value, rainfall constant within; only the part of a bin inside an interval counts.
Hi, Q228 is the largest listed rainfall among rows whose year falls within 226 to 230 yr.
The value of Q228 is 1.601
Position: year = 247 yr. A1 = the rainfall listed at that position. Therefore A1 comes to 2.107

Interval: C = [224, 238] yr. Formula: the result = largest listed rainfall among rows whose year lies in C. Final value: 2.007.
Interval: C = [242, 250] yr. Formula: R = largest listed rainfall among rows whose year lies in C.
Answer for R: 2.293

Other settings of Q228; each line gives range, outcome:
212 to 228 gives 1.575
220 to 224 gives 1.484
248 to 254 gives 1.992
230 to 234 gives 1.76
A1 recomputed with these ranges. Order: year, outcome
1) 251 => 1.936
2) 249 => 1.992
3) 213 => 1.362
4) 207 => 1.455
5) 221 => 1.415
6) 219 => 1.37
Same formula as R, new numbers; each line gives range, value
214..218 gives 1.347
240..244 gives 2.336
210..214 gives 1.362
